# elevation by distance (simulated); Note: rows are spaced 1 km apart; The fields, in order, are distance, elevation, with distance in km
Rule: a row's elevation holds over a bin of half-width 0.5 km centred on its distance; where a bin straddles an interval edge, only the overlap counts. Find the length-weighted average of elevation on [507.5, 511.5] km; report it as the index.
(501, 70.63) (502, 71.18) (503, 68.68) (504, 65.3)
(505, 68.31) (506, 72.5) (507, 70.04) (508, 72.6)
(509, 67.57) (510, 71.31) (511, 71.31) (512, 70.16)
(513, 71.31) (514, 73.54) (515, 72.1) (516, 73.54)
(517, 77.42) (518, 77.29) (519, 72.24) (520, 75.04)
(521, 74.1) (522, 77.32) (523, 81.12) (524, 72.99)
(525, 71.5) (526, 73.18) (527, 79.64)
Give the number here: 70.7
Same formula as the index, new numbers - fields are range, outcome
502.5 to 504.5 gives 67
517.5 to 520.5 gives 74.9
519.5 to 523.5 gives 76.9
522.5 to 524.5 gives 77.1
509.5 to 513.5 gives 71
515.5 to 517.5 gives 75.5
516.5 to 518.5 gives 77.4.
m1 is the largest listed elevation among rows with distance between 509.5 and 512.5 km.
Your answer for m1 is 71.31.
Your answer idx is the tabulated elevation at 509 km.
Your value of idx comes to 67.57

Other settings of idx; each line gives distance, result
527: 79.64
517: 77.42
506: 72.5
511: 71.31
